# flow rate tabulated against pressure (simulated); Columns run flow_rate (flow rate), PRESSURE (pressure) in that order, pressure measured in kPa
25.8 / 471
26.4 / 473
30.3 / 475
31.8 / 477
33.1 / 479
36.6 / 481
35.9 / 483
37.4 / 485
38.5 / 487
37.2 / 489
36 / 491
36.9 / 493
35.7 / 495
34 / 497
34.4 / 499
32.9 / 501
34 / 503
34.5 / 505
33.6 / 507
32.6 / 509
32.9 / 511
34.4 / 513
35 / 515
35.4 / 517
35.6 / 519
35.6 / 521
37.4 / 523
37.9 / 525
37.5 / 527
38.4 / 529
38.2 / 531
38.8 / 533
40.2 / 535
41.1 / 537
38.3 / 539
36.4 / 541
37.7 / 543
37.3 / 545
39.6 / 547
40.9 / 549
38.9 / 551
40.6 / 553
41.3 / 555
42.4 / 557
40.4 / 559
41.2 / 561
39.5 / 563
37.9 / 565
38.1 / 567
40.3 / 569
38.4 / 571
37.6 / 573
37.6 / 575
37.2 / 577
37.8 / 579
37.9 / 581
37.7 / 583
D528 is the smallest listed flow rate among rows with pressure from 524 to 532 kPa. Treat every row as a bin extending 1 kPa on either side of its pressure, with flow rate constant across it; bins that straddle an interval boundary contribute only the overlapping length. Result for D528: 37.5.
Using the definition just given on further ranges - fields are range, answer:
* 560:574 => 37.6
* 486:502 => 32.9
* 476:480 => 31.8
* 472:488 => 26.4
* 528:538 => 38.2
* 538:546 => 36.4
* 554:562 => 40.4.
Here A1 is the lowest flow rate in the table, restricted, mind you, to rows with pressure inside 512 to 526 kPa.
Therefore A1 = 34.4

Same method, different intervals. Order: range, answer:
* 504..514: 32.6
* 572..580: 37.2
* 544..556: 37.3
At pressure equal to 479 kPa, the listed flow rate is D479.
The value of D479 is 33.1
